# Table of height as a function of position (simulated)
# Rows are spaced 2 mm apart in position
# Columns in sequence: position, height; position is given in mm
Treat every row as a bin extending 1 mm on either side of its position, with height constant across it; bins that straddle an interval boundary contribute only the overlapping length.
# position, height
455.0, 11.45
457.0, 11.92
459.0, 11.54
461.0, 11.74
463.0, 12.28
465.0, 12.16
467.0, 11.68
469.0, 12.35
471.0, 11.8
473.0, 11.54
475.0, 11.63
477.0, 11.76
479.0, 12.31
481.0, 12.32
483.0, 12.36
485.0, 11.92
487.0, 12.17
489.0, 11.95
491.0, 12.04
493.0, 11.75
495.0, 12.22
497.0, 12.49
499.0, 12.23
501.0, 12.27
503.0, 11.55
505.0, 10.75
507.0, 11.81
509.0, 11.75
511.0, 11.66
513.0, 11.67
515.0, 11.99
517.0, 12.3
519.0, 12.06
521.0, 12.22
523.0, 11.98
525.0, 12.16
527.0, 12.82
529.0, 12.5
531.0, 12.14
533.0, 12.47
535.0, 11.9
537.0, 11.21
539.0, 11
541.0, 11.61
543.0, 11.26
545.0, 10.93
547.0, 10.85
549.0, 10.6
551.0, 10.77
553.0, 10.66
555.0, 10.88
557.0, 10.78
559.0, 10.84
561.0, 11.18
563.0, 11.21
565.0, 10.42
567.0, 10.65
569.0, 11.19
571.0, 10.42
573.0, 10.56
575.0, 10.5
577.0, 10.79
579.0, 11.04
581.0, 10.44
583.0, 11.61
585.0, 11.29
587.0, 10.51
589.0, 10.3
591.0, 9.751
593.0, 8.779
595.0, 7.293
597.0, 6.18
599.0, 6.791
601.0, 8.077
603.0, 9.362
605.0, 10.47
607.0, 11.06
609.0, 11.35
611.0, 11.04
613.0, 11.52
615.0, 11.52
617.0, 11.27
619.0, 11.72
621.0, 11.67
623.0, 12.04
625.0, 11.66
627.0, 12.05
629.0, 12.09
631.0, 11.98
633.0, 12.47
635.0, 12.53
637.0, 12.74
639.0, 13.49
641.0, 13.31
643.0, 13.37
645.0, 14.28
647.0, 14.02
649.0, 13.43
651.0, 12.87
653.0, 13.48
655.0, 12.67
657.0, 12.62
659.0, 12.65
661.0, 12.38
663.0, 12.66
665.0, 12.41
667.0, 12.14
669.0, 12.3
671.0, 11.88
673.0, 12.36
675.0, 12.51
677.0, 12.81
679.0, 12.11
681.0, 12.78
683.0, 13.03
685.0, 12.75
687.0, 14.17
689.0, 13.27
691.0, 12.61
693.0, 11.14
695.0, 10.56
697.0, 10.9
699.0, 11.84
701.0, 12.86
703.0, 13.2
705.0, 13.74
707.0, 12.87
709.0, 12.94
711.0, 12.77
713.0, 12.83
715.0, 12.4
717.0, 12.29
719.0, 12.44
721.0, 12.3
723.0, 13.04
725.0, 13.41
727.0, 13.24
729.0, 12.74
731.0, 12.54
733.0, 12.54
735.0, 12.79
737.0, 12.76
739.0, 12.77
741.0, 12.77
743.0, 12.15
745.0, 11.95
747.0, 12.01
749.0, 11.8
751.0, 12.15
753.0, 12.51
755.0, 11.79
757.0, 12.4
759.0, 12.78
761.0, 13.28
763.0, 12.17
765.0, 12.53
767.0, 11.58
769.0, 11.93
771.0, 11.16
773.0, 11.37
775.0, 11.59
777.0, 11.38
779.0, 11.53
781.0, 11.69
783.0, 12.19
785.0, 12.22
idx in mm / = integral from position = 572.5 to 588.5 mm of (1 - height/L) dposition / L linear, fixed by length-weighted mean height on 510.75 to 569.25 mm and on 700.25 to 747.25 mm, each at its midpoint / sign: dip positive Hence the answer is 1.2 mm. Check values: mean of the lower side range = 11.5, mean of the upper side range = 12.7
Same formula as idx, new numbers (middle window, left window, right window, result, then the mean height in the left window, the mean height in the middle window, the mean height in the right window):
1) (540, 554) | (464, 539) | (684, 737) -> 1.3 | 12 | 11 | 12.6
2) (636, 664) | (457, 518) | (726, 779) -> -2.4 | 11.9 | 13.1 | 12.2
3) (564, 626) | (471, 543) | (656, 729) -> 9.5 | 11.9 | 10.4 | 12.6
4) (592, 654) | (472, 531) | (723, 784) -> 3.7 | 12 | 11.4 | 12.3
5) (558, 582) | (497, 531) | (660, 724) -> 2.7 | 12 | 10.8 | 12.5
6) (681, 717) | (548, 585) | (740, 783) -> -2.9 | 10.8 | 12.6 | 12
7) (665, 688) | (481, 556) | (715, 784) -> -0.9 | 11.8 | 12.6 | 12.3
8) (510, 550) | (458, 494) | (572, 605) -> -3.4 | 12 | 11.8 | 9.61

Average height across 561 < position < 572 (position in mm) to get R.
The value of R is 10.8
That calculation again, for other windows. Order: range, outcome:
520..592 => 11.2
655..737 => 12.6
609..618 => 11.3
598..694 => 12.1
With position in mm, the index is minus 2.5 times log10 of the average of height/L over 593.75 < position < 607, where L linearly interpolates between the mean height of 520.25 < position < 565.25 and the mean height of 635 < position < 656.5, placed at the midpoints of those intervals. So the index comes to 0.45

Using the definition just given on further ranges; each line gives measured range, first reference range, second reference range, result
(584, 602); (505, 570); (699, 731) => 0.33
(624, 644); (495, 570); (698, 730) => -0.03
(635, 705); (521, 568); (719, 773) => -0.06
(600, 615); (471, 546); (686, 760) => 0.16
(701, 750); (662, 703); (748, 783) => -0.04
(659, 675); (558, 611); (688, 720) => -0.06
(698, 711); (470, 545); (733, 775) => -0.06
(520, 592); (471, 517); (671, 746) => 0.09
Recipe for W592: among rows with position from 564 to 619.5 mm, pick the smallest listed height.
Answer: 6.18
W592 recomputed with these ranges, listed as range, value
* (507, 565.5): 10.42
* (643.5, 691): 11.88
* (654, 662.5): 12.38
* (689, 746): 10.56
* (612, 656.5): 11.27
